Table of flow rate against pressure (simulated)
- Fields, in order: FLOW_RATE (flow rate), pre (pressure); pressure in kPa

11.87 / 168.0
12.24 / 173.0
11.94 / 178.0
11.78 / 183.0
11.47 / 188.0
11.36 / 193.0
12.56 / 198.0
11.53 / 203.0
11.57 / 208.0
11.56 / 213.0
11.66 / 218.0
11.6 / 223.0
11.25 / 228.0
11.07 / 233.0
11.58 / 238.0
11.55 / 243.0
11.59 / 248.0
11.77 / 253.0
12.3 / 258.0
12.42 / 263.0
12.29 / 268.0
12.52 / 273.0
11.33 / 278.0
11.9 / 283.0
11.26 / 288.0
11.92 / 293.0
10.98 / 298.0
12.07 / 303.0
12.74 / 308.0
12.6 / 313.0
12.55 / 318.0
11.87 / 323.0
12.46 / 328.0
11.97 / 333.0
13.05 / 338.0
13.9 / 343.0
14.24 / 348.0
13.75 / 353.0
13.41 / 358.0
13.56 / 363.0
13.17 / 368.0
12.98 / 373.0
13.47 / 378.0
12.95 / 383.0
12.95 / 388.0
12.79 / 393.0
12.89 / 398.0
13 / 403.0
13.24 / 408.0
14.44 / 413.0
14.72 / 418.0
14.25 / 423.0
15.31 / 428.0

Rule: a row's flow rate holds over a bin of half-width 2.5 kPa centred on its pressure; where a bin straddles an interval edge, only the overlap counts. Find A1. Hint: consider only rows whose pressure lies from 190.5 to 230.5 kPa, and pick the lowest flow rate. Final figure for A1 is 11.25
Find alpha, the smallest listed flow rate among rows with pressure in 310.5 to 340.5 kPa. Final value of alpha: 11.87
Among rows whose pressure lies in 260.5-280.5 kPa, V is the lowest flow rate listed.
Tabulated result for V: 11.33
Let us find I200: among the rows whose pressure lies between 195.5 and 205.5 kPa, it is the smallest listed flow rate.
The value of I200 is 11.53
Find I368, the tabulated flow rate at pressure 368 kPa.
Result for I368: 13.17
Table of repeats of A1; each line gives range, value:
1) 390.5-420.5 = 12.79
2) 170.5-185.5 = 11.78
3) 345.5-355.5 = 13.75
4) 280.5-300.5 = 10.98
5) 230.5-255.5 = 11.07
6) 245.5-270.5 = 11.59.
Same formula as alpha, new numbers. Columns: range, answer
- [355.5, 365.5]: 13.41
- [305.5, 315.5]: 12.6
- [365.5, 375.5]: 12.98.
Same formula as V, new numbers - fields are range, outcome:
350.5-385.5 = 12.95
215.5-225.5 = 11.6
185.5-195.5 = 11.36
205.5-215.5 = 11.56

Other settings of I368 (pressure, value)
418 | 14.72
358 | 13.41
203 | 11.53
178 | 11.94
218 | 11.66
